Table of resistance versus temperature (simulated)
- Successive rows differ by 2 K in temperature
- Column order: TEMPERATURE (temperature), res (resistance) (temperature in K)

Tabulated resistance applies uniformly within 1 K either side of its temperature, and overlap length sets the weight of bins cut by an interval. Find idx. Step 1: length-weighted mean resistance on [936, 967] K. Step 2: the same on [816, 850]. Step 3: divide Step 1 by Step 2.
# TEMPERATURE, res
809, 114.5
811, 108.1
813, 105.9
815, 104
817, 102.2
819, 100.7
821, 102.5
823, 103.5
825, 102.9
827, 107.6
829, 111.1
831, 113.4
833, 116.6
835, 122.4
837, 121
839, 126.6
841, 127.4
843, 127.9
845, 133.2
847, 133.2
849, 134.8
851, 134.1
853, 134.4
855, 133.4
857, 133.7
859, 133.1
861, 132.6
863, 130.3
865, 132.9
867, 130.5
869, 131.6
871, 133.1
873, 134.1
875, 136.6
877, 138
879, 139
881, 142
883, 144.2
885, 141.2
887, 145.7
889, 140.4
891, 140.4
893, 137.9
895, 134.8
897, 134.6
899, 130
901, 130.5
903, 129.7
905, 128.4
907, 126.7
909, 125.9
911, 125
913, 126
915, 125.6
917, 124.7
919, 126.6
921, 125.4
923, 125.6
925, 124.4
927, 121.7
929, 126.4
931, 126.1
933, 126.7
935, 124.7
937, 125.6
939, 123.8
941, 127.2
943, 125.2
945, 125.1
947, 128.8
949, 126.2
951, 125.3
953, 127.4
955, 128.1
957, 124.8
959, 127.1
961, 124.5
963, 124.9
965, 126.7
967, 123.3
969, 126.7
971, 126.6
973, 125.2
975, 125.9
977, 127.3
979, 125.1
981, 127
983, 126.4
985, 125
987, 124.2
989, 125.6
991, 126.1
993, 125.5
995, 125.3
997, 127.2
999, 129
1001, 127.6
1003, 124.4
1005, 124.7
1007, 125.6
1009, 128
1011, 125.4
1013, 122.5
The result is 1.1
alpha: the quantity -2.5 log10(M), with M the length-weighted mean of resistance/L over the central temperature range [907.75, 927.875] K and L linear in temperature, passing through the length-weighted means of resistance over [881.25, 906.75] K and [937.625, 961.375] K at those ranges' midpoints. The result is 0.06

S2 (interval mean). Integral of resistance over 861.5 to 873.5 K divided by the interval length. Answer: 132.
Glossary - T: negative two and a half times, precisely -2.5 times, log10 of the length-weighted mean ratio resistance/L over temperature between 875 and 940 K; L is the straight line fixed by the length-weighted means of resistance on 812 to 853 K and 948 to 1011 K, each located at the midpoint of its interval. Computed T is -0.08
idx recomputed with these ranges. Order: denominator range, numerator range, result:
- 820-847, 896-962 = 1.08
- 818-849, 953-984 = 1.07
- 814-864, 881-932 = 1.08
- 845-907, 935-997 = 0.93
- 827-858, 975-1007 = 1.00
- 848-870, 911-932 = 0.94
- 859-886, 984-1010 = 0.93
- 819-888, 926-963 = 0.98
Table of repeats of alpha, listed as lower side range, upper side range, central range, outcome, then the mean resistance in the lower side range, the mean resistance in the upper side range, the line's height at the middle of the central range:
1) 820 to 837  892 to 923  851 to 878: -0.13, 111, 129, 119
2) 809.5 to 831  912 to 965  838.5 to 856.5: -0.20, 105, 126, 110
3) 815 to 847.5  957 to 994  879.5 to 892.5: -0.19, 115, 126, 119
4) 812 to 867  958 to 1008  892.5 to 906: -0.08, 121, 126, 123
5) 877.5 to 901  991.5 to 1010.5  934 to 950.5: 0.06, 139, 126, 133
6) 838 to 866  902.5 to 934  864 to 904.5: -0.06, 132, 126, 129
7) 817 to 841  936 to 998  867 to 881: -0.16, 112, 126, 116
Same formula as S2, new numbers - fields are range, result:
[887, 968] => 128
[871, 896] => 139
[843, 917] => 134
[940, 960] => 127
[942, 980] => 126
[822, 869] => 125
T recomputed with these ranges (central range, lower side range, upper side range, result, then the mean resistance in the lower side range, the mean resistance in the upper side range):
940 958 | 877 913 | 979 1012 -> 0.03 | 135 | 126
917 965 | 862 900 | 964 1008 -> 0.04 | 137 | 126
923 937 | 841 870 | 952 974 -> 0.02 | 132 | 126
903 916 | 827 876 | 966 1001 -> 0.01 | 129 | 126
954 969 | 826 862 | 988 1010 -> 0.01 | 126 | 126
